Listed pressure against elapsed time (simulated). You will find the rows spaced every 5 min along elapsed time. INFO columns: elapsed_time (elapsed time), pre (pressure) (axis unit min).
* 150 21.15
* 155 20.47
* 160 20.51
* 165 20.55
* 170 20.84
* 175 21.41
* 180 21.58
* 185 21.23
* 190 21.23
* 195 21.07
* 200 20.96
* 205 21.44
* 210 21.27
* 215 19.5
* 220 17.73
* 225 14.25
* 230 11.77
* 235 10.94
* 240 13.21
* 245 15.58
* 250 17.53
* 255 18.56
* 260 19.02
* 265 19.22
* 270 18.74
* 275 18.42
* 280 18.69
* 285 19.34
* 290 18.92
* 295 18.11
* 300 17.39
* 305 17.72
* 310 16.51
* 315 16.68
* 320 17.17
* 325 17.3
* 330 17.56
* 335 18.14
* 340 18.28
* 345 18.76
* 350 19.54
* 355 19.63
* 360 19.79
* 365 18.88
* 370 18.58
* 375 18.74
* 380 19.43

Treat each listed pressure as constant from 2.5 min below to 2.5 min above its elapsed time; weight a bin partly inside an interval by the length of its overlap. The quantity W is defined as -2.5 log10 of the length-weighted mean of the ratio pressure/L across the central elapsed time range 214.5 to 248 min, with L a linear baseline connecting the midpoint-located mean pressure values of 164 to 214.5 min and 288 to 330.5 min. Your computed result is 0.344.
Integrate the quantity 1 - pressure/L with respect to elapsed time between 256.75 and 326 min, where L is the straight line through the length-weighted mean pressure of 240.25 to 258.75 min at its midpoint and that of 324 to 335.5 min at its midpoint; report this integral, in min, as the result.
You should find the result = -3.4 min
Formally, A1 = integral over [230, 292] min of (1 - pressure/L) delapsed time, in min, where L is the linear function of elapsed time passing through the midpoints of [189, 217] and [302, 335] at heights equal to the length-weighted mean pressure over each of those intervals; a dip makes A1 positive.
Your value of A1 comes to 6.1 min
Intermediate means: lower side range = 20.9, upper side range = 17.2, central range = 17.1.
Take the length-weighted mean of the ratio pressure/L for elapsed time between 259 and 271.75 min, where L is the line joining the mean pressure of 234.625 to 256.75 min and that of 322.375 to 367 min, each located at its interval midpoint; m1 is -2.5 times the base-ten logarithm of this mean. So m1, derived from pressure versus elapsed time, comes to -0.18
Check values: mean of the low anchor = 15.5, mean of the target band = 19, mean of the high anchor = 18.6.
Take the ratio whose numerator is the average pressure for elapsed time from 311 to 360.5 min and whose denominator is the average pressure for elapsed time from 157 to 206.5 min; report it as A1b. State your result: 0.86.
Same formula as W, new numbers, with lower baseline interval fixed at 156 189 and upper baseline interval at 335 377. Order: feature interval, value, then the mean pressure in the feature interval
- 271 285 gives 0.06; 18.7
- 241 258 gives 0.19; 16.9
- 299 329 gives 0.14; 17.1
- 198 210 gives -0.03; 21.2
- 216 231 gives 0.31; 15.4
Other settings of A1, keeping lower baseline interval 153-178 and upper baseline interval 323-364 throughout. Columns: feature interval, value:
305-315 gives 1.15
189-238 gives 5.74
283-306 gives 1.11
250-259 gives 0.62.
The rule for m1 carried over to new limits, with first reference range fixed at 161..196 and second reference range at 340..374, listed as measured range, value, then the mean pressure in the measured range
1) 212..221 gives 0.097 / 18.9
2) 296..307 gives 0.123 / 17.6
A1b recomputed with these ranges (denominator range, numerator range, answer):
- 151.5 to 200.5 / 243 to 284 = 0.87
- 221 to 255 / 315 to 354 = 1.26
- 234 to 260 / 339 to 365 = 1.22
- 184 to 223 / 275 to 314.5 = 0.88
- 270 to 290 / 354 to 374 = 1.02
